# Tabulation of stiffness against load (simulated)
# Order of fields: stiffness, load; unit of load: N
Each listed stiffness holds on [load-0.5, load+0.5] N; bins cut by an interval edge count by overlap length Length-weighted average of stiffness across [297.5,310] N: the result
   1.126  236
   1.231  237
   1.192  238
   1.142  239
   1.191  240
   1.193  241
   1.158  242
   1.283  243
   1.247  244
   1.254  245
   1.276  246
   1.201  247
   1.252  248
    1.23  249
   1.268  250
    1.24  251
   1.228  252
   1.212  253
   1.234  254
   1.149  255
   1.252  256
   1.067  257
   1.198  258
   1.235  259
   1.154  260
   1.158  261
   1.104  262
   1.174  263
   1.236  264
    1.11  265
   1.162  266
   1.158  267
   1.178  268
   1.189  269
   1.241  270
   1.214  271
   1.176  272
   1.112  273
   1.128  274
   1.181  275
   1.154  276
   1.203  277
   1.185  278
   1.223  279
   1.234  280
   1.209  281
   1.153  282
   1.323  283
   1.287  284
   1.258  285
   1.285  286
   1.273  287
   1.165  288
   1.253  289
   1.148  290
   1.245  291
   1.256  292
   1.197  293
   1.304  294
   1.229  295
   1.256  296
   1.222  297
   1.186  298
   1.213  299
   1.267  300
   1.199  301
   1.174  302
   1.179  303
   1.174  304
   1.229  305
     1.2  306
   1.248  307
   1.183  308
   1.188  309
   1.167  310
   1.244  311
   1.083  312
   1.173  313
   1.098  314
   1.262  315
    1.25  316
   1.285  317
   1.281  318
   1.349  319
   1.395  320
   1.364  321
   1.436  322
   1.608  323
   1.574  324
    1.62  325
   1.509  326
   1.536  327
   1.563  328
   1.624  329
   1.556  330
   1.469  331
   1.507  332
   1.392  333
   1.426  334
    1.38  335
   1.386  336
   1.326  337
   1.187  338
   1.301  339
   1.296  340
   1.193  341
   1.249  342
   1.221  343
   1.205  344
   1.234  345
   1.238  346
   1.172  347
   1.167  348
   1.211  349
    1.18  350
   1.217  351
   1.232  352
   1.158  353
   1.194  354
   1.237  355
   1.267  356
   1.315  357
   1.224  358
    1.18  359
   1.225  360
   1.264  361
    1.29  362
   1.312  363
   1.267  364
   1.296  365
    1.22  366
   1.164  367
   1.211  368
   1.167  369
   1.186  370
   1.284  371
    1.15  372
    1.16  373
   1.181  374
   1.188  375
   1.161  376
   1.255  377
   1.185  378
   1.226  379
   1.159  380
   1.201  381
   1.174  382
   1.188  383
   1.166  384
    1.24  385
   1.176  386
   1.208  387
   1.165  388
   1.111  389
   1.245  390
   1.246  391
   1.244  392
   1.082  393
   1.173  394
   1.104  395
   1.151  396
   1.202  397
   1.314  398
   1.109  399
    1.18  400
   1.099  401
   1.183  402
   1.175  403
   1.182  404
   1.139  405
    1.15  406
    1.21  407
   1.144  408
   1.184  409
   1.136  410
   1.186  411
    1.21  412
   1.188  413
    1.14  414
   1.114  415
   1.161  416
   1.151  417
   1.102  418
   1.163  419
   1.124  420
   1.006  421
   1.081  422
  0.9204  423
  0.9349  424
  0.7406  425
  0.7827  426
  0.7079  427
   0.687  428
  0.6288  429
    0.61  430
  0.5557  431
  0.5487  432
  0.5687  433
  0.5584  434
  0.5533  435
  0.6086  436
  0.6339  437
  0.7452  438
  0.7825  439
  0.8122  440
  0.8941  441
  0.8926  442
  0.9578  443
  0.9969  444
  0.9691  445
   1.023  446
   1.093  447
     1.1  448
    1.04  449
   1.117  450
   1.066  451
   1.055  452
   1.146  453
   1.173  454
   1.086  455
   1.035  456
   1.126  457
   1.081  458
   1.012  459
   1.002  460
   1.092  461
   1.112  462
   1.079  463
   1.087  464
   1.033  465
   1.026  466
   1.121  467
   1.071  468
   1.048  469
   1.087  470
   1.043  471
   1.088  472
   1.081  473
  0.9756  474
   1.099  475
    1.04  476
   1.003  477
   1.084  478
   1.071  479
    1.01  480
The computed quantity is 1.2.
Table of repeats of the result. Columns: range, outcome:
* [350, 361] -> 1.22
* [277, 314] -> 1.22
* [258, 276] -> 1.17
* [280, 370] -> 1.28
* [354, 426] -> 1.17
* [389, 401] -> 1.18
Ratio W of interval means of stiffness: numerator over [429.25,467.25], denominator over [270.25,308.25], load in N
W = 0.8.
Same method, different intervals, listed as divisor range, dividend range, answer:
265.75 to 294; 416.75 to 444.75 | 0.67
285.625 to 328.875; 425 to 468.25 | 0.71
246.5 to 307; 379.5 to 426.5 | 0.94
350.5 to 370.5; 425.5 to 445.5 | 0.59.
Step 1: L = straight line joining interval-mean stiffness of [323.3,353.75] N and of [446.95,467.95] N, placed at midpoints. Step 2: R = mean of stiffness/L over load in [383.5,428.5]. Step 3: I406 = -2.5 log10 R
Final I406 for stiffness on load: 0.077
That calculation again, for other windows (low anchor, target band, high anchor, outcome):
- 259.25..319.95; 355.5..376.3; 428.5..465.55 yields -0.15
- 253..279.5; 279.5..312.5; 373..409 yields -0.04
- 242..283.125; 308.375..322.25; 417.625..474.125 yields -0.12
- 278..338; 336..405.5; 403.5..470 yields -0.06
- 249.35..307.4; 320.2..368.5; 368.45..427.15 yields -0.13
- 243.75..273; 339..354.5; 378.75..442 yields -0.11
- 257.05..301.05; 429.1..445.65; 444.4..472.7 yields 0.43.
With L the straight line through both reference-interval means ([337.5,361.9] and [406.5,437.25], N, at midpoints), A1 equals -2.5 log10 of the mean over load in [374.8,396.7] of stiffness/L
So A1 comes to -0.11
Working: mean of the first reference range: 1.22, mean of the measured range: 1.18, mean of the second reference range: 0.916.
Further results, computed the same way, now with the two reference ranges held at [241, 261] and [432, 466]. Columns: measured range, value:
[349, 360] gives -0.14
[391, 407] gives -0.15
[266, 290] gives -0.02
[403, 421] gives -0.16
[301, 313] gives -0.04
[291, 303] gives -0.07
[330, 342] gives -0.22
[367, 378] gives -0.14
